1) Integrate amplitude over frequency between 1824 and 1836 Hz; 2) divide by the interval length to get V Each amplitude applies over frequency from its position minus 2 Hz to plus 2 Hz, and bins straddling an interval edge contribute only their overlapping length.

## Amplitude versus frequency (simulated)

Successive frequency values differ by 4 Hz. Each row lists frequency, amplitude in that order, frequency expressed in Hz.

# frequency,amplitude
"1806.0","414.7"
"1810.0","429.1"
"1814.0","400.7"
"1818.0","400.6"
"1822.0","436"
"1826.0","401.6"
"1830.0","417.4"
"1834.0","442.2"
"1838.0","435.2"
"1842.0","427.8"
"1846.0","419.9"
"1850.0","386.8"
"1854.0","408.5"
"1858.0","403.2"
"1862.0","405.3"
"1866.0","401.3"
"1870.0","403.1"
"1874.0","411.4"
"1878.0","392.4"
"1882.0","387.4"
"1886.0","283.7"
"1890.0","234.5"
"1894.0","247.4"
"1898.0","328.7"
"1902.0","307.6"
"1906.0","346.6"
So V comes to 420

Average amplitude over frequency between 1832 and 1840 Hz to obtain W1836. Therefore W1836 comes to 439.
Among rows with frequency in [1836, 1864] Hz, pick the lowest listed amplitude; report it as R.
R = 386.8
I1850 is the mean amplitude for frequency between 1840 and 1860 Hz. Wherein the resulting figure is 409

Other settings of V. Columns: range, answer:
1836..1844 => 432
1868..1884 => 399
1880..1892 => 302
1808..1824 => 417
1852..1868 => 405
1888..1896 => 241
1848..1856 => 398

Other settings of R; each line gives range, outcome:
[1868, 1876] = 403.1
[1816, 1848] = 400.6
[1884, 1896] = 234.5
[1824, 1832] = 401.6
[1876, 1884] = 387.4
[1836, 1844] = 427.8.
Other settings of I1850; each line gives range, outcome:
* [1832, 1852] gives 422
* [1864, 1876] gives 405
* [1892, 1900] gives 288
